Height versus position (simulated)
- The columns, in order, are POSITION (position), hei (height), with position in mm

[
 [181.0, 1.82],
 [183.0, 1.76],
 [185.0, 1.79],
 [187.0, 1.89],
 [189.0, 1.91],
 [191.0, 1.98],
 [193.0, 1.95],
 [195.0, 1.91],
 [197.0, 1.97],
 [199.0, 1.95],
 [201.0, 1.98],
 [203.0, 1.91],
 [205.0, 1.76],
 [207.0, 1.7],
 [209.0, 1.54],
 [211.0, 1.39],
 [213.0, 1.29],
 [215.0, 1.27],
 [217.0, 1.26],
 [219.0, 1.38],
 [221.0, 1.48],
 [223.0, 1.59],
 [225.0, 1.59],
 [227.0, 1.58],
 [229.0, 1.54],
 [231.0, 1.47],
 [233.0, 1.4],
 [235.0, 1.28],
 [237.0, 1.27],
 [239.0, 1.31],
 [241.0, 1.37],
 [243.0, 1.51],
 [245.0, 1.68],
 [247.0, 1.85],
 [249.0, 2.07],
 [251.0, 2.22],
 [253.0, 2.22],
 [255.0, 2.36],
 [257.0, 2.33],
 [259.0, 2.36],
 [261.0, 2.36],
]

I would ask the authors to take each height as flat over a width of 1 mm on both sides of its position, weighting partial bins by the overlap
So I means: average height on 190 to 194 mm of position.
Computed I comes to 1.96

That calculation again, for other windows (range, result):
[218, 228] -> 1.52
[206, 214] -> 1.48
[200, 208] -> 1.84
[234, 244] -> 1.35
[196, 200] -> 1.96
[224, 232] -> 1.54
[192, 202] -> 1.95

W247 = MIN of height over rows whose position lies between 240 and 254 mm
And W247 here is 1.37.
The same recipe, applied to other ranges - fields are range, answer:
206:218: 1.26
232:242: 1.27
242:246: 1.51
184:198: 1.79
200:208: 1.7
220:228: 1.48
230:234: 1.4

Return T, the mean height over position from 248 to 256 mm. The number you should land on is 2.22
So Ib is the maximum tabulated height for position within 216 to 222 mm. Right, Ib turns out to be 1.48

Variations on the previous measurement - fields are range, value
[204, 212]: 1.76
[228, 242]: 1.54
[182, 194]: 1.98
